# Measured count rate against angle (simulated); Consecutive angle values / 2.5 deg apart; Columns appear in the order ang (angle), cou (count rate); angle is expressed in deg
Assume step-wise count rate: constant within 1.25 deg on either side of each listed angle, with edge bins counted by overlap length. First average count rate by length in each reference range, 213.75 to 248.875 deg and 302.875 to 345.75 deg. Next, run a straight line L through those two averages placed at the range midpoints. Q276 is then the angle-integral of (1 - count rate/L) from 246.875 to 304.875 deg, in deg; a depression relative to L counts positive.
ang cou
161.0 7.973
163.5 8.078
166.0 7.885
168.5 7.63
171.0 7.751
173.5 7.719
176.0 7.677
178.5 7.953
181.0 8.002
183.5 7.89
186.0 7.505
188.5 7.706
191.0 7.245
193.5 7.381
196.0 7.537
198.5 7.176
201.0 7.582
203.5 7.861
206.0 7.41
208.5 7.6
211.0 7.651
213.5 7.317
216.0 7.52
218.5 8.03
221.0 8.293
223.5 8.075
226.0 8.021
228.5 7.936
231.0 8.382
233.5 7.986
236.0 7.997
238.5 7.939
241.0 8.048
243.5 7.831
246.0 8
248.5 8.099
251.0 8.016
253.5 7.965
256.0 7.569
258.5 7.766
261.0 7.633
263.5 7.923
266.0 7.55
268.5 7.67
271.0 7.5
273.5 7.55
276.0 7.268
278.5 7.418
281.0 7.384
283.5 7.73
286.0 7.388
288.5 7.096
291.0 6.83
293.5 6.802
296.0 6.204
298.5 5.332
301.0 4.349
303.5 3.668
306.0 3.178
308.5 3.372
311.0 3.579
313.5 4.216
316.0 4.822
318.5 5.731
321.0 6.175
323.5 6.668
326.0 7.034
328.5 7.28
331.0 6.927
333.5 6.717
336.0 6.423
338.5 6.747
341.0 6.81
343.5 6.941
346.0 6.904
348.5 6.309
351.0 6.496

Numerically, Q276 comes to -1.16 deg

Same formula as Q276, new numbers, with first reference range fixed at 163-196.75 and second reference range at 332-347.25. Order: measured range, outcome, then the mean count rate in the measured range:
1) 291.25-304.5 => 3.0 deg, 5.42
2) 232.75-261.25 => -2.4 deg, 7.91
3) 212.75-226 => -0.7 deg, 7.88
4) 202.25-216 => -0.1 deg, 7.56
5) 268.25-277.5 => -0.4 deg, 7.48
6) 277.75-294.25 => -0.4 deg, 7.24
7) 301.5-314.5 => 6.2 deg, 3.63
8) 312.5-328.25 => 2.2 deg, 5.89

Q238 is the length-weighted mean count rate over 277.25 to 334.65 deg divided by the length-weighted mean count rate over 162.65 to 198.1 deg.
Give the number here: 0.77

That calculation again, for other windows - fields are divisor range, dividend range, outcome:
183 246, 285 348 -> 0.76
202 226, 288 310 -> 0.66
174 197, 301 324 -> 0.59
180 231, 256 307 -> 0.88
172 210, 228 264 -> 1.04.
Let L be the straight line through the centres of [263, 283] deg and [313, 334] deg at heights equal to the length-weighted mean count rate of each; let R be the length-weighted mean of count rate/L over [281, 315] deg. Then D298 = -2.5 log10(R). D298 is 0.27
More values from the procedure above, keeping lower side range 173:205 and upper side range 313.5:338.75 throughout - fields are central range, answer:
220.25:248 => -0.12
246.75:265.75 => -0.12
